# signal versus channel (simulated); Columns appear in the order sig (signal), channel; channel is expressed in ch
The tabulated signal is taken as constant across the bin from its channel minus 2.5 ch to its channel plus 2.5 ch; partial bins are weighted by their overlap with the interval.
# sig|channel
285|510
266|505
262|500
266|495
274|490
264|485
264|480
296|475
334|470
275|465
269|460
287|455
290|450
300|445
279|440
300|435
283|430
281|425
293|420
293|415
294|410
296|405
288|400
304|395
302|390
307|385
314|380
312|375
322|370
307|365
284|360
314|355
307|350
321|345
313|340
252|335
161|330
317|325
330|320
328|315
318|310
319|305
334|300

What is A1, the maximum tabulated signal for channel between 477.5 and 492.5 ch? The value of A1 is 274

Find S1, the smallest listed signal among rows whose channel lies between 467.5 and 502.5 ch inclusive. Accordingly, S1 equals 262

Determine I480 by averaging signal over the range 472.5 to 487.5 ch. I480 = 275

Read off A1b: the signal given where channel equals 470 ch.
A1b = 334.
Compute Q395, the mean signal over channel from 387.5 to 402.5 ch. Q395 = 298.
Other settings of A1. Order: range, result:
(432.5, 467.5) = 300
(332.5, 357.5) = 321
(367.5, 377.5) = 322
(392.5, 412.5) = 304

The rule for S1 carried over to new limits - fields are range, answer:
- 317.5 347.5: 161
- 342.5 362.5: 284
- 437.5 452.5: 279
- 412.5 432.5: 281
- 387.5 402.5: 288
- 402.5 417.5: 293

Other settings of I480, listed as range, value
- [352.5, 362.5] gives 299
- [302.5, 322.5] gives 324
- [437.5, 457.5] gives 289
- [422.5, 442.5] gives 286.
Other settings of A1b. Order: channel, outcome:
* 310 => 318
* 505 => 266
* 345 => 321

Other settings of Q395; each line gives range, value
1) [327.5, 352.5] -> 271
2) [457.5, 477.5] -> 294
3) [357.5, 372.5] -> 304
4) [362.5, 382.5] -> 314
